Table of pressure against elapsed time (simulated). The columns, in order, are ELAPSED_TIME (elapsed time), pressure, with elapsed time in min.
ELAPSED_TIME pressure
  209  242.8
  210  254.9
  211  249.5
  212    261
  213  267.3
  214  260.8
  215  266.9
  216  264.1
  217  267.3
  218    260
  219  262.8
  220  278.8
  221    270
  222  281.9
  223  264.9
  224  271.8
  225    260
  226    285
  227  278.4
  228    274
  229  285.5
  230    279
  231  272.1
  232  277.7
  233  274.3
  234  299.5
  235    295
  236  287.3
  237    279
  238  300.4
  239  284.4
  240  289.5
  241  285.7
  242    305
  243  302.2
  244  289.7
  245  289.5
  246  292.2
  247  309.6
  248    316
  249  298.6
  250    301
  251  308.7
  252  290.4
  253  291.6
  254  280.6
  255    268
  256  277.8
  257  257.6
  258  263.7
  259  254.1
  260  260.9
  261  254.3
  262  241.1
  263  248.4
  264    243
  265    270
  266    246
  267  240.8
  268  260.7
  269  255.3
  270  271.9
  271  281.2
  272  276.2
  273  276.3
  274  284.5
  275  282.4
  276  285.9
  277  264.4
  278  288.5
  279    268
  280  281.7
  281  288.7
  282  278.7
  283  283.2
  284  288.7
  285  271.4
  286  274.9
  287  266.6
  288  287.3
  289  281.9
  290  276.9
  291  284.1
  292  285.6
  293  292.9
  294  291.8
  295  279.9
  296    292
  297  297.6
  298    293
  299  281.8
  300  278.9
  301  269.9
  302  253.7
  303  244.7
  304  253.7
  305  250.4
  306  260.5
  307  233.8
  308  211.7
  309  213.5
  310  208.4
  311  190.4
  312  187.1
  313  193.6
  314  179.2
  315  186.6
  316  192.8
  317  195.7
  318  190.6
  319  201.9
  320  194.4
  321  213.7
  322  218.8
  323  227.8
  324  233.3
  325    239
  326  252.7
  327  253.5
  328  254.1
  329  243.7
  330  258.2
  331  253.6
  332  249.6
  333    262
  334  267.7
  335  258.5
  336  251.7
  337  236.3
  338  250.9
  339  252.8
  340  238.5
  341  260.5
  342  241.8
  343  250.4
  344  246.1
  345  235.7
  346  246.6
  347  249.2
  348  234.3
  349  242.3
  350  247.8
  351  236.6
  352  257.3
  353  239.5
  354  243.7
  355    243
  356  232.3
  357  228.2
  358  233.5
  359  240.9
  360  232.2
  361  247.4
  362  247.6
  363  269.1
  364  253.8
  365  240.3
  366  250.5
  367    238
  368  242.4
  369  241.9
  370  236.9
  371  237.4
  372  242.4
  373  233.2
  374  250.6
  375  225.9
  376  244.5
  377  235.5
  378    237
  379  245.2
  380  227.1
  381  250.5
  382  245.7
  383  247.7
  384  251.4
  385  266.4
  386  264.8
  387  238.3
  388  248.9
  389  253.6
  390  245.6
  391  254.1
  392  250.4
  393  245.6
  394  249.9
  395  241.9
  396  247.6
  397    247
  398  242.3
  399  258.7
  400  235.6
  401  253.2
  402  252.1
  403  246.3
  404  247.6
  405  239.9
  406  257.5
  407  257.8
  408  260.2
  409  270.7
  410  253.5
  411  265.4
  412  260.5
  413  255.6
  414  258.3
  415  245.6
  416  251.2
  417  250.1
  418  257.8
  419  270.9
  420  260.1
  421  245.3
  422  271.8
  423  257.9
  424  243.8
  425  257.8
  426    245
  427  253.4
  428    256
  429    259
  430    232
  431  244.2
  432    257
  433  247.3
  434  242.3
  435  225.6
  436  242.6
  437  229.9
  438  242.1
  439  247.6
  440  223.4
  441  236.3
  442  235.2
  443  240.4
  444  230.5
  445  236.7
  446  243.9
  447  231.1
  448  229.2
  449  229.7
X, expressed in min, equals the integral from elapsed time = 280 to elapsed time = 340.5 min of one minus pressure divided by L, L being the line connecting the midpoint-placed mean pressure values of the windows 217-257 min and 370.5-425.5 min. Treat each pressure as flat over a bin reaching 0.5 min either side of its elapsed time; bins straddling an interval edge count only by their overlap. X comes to 4.6 min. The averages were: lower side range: 285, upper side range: 250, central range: 249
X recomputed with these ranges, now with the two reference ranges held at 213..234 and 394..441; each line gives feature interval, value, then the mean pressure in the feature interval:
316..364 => 3.5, 240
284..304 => -1.1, 279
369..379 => 0.6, 239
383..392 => 0.0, 252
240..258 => -1.5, 291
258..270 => 0.6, 254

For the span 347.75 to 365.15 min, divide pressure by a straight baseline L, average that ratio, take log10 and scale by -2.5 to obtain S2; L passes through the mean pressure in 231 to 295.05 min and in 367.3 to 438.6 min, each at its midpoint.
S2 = 0.07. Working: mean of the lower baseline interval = 279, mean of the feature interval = 243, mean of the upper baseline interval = 249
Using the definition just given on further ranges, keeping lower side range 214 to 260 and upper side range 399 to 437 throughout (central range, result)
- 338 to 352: 0.08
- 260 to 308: 0.01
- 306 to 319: 0.32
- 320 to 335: 0.10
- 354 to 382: 0.08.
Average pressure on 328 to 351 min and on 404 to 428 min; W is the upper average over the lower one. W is 1.0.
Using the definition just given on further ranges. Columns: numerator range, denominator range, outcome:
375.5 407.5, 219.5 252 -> 0.86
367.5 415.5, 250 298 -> 0.90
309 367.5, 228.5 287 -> 0.84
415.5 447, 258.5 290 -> 0.91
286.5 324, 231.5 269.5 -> 0.87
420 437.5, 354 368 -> 1.02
